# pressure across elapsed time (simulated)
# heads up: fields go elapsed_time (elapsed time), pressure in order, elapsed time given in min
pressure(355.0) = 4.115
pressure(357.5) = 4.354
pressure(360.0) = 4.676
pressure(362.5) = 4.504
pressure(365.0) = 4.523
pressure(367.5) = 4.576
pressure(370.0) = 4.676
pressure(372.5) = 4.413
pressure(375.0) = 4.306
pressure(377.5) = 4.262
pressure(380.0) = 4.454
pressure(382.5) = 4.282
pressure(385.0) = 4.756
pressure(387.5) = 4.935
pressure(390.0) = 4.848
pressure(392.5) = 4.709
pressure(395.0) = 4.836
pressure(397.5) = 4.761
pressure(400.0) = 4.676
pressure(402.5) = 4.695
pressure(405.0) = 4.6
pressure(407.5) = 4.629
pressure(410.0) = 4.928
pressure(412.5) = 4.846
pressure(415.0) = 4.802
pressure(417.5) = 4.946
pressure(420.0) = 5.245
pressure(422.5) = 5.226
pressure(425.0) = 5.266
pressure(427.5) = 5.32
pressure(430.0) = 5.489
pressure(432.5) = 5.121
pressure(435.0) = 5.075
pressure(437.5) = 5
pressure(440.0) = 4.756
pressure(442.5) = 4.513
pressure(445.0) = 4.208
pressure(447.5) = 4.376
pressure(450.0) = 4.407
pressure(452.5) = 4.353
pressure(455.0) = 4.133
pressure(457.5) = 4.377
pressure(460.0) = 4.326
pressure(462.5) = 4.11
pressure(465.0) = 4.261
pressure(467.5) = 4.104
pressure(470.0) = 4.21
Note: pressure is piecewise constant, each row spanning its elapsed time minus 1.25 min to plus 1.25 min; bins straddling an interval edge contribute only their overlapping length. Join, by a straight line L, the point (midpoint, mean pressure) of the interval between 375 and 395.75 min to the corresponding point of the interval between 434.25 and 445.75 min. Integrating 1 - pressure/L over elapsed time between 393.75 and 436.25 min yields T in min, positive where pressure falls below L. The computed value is -2.7 min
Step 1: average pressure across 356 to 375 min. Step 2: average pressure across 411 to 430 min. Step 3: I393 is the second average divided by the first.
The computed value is 1.13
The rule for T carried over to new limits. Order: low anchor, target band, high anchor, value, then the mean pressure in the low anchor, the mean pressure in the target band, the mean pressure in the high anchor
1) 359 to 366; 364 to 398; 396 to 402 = 0.38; 4.57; 4.59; 4.72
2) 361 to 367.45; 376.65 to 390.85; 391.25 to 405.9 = 0.14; 4.53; 4.59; 4.72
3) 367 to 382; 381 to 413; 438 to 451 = -1.99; 4.43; 4.73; 4.48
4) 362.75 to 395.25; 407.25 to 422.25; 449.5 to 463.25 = -1.69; 4.57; 4.94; 4.28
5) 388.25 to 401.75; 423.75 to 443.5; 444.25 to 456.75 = -2.79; 4.77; 5.07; 4.3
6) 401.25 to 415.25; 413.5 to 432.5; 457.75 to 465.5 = -2.35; 4.75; 5.18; 4.25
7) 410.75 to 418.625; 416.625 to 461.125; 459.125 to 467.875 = -2.34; 4.87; 4.79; 4.2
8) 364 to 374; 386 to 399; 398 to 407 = -0.53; 4.54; 4.81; 4.66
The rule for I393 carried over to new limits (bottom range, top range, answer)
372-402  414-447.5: 1.08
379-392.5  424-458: 1.02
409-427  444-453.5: 0.86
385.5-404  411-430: 1.07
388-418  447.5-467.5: 0.90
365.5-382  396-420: 1.08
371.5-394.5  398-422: 1.06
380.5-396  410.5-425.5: 1.07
